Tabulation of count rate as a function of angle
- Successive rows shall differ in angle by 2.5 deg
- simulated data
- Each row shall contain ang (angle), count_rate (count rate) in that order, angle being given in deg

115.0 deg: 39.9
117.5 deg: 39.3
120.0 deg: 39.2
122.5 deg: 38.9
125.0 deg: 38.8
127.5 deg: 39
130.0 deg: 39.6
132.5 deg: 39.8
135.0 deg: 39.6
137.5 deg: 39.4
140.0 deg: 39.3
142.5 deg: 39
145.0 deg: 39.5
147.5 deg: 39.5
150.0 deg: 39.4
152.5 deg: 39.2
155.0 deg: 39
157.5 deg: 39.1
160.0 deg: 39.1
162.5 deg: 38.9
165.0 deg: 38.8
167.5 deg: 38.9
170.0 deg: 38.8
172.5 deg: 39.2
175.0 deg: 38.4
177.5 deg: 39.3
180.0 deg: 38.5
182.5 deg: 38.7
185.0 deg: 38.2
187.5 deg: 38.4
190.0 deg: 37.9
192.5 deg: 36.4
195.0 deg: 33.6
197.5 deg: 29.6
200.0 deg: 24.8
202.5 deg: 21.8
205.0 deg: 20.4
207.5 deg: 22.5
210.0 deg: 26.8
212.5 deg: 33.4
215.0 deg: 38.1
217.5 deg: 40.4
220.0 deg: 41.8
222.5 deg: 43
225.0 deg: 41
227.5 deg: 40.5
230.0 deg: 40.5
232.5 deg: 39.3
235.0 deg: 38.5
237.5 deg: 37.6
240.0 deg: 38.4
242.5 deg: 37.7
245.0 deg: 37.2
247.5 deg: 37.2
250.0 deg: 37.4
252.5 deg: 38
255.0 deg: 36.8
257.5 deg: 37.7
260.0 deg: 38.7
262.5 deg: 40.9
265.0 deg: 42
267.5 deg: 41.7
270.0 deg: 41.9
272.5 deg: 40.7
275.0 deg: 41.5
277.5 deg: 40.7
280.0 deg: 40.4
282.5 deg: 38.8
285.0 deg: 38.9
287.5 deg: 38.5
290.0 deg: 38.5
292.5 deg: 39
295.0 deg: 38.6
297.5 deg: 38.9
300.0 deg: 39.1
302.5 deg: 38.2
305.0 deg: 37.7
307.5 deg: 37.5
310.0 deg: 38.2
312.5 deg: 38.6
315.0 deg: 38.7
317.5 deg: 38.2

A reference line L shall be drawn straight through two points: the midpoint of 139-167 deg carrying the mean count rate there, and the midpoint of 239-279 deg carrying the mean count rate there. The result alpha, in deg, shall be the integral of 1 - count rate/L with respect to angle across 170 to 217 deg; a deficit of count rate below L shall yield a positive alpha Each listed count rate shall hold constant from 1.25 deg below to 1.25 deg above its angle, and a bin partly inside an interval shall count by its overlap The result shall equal 6.99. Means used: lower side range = 39.2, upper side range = 39.3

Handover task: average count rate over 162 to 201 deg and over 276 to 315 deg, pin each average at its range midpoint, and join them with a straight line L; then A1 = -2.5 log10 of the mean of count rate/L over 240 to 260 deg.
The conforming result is 0.012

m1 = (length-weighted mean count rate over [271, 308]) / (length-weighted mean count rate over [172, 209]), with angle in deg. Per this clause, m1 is 1.19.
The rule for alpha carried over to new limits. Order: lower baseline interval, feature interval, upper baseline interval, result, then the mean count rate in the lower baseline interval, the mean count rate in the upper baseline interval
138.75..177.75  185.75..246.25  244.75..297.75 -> 6.5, 39.1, 39.3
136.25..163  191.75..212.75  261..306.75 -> 6.5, 39.2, 39.7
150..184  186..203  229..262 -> 2.8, 38.9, 38.1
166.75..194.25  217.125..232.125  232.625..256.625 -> -1.3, 38.3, 37.7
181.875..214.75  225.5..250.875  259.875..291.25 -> -2.0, 31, 40.3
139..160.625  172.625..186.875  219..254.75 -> 0.2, 39.2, 39.1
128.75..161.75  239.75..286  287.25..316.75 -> -0.8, 39.3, 38.5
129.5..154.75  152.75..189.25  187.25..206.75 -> -4.9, 39.4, 29.7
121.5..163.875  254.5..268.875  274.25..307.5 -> -0.3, 39.2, 39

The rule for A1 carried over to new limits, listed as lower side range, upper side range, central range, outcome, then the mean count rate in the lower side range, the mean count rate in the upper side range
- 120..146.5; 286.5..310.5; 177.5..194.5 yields 0.031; 39.3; 38.4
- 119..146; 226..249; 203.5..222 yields 0.199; 39.3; 38.6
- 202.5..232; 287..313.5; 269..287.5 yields -0.078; 34.8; 38.4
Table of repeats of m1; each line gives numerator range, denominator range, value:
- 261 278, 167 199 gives 1.11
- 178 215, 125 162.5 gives 0.81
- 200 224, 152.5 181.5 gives 0.82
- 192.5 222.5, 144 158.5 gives 0.79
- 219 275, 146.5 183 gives 1.01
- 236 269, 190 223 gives 1.22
